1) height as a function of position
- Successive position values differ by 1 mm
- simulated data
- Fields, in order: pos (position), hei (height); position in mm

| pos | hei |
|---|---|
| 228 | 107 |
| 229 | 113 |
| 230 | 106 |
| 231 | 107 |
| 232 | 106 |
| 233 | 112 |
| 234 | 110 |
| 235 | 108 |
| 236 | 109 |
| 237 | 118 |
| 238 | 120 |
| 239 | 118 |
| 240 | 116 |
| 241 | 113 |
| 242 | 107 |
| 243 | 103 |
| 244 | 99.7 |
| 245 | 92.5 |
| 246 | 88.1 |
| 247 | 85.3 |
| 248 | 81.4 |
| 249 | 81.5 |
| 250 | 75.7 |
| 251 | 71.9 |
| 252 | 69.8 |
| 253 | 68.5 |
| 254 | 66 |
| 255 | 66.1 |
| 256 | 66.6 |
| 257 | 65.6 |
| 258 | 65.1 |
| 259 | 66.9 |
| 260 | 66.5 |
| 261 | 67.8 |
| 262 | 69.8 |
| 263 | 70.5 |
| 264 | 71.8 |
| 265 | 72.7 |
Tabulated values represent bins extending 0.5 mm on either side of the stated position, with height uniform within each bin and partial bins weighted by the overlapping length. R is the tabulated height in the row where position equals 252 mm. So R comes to 69.8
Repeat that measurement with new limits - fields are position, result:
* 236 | 109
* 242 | 107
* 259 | 66.9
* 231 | 107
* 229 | 113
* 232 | 106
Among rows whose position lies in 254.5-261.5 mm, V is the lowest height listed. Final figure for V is 65.1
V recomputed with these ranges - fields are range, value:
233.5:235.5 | 108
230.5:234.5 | 106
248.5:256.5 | 66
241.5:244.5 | 99.7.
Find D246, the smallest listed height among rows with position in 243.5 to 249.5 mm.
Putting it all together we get 81.4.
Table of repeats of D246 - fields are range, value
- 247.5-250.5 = 75.7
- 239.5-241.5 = 113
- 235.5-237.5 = 109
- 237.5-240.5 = 116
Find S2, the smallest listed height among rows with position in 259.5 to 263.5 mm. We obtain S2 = 66.5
